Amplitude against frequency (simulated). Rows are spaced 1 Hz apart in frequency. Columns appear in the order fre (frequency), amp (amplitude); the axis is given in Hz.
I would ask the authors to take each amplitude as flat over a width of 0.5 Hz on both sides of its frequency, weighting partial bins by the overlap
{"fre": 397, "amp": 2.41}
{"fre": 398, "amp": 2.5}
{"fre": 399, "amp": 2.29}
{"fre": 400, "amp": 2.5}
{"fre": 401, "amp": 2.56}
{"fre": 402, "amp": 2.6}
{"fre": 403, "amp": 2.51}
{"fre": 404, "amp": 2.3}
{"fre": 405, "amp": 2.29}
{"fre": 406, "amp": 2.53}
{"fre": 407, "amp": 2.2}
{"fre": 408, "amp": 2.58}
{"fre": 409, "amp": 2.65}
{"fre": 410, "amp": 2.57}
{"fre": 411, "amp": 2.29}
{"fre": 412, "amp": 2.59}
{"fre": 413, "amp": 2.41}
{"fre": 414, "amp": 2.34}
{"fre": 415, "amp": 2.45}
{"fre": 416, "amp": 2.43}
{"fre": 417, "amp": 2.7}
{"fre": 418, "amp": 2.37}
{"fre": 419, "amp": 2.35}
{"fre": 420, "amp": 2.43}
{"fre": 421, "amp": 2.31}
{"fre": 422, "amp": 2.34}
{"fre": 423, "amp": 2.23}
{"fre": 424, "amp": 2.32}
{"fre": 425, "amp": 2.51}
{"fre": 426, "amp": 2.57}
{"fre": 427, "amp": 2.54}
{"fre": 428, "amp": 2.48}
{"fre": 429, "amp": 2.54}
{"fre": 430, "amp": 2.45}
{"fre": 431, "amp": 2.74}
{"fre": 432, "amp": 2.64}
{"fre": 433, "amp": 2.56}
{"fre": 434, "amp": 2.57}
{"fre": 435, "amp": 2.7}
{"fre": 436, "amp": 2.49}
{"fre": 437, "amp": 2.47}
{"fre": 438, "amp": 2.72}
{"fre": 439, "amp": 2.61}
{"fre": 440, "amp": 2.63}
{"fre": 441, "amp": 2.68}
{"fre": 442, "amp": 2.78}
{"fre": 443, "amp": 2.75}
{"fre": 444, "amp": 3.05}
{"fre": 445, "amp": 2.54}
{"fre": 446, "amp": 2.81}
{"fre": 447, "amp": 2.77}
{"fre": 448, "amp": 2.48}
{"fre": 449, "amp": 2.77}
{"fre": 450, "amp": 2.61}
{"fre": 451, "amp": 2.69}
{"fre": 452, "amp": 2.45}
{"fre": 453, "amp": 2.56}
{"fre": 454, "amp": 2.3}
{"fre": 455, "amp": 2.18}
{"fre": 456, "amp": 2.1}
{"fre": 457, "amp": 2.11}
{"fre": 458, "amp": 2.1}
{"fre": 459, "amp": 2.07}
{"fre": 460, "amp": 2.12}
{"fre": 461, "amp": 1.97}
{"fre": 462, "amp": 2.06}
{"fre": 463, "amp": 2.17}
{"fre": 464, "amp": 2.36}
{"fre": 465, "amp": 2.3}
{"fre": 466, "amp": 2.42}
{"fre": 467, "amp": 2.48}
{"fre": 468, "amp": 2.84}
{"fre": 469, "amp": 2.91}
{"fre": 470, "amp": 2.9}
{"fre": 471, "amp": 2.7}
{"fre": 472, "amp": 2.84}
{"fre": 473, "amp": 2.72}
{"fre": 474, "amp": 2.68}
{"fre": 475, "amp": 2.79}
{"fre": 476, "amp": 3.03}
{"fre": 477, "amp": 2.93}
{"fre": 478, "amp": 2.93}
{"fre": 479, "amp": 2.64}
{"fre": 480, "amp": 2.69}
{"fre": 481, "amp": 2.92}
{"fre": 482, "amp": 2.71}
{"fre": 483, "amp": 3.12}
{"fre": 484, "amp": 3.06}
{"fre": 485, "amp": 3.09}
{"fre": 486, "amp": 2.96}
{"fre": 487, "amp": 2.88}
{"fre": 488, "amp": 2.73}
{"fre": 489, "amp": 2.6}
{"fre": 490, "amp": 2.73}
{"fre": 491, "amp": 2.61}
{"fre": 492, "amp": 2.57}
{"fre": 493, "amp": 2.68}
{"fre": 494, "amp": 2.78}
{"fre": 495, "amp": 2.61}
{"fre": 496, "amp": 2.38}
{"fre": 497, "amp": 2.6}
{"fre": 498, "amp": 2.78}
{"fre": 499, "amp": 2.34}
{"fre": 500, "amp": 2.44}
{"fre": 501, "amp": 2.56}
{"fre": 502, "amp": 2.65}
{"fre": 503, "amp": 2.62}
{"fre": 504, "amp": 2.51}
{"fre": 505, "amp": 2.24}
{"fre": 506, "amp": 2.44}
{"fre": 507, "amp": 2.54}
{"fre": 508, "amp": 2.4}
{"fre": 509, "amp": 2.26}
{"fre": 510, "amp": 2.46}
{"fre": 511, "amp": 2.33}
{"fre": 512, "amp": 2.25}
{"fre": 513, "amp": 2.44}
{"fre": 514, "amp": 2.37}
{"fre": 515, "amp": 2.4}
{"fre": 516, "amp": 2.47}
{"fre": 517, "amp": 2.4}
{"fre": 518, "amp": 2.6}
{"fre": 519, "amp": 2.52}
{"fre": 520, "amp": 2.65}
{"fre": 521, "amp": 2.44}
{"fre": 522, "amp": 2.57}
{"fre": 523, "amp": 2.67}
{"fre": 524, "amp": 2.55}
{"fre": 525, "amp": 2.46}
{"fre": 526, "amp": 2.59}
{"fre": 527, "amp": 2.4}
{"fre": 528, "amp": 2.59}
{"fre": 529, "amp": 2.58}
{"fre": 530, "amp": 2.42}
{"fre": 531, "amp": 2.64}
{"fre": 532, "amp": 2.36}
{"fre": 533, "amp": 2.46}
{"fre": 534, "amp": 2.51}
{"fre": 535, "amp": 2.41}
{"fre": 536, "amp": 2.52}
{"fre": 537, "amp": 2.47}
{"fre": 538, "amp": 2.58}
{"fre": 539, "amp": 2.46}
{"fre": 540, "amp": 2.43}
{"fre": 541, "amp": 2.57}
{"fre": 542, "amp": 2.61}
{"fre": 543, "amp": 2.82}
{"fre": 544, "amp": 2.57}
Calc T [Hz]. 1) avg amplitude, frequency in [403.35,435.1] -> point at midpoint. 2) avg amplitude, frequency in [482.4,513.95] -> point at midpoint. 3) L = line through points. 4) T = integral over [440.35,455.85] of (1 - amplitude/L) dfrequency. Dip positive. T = -0.63 Hz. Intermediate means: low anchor 2.47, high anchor 2.6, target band 2.62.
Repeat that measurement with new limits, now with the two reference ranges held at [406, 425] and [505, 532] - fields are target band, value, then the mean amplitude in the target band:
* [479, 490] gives -1.8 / 2.86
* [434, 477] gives -1.8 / 2.55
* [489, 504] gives -0.8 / 2.59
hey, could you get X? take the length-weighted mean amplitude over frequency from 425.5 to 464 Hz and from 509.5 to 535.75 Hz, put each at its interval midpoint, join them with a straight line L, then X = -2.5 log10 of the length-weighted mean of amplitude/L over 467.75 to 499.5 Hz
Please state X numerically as -0.12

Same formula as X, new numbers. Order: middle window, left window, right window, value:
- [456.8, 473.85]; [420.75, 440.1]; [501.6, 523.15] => 0.03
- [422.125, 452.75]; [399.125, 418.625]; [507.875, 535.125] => -0.06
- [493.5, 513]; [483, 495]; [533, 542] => 0.10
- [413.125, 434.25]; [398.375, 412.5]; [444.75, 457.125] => 0.00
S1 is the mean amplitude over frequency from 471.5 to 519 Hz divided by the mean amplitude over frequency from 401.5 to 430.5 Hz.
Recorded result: 1.08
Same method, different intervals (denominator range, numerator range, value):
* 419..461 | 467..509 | 1.08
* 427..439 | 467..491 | 1.10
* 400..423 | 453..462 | 0.88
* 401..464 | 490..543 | 1.02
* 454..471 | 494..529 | 1.07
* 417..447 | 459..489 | 1.04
